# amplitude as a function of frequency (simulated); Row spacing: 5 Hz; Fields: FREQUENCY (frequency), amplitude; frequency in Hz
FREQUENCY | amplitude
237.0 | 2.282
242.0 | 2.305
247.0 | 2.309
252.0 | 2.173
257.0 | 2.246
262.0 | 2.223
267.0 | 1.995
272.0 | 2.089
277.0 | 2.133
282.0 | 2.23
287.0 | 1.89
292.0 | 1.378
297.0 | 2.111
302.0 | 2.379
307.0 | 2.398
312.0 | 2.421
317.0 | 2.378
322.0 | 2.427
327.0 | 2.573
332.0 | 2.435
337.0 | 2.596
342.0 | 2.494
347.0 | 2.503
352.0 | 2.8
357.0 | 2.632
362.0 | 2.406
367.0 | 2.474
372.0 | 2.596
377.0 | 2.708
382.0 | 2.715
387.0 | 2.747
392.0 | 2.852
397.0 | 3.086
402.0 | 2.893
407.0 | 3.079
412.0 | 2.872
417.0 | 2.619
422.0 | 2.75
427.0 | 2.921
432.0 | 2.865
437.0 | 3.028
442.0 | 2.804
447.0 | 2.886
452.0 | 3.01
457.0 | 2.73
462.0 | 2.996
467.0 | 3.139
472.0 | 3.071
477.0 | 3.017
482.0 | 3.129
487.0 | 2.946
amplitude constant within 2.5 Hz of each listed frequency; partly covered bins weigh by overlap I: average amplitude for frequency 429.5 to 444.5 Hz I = 2.9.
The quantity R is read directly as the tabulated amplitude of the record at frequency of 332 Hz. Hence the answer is 2.435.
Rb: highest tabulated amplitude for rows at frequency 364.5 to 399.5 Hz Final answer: 3.086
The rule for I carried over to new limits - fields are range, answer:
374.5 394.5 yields 2.76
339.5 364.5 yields 2.57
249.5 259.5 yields 2.21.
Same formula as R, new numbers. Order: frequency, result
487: 2.946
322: 2.427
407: 3.079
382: 2.715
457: 2.73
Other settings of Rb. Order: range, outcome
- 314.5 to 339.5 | 2.596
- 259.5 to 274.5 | 2.223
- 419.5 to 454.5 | 3.028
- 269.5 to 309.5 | 2.398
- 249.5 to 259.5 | 2.246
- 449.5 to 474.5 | 3.139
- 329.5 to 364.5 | 2.8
